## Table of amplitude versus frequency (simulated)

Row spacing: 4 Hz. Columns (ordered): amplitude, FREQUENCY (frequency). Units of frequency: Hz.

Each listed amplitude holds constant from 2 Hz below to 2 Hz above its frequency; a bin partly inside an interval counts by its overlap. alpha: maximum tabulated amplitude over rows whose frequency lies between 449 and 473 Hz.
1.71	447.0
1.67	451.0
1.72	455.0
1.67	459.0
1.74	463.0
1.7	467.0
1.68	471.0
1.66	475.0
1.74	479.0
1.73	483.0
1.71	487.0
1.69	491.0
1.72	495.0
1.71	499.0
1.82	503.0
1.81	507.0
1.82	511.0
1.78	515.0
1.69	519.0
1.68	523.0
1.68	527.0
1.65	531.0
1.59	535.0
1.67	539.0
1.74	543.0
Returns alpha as 1.74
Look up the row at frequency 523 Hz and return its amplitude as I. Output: 1.68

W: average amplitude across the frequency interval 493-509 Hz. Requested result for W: 1.76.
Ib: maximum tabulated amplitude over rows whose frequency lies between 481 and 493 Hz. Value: 1.73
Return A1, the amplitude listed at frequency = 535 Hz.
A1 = 1.59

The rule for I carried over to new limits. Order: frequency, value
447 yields 1.71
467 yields 1.7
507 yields 1.81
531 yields 1.65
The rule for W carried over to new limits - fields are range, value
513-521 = 1.73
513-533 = 1.7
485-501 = 1.71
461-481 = 1.7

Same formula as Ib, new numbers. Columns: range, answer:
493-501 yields 1.72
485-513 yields 1.82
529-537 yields 1.65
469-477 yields 1.68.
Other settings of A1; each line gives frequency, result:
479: 1.74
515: 1.78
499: 1.71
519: 1.69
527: 1.68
